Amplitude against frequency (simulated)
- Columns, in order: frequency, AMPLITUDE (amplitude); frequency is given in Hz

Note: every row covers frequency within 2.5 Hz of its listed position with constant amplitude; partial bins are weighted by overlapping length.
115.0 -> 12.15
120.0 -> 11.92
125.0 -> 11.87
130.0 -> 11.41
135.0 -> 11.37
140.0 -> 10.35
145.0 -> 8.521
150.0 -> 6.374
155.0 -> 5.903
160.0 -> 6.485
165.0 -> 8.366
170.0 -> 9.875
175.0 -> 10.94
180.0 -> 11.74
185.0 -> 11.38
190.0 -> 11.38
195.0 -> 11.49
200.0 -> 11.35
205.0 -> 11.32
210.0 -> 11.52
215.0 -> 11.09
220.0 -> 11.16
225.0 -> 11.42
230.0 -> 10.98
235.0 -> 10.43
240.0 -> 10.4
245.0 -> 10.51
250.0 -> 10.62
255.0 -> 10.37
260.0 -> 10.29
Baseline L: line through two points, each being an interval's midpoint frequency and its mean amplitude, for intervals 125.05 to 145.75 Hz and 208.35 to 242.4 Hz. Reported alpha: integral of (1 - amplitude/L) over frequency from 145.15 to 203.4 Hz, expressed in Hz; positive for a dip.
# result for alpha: 6.99 Hz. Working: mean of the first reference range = 10.7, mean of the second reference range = 11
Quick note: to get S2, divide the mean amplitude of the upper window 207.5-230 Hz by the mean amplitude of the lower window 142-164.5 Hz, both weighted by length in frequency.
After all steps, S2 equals 1.60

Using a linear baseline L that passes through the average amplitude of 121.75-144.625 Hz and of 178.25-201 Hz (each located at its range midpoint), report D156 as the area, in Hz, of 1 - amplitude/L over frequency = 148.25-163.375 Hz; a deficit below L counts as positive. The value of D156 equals 6.52 Hz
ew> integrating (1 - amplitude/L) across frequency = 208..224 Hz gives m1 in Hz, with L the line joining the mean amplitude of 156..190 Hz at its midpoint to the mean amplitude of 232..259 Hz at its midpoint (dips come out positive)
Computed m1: -1.7 Hz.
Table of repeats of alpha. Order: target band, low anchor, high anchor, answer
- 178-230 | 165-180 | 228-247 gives -4.7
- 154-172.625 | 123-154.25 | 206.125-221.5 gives 4.4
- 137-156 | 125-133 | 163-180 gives 5.1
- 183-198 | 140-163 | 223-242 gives -4.1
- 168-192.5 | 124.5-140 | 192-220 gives 0.5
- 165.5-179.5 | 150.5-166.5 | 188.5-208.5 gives -3.2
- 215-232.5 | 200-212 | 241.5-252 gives -0.2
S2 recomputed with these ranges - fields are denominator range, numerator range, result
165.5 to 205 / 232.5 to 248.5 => 0.95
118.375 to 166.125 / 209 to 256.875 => 1.17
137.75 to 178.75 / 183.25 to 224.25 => 1.34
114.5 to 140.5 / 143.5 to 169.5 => 0.63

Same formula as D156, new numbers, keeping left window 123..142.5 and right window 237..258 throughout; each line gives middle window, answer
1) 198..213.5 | -0.9 Hz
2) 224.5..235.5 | -0.4 Hz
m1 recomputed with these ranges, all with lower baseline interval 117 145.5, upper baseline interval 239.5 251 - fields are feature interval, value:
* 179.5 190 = -0.6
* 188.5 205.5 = -1.0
